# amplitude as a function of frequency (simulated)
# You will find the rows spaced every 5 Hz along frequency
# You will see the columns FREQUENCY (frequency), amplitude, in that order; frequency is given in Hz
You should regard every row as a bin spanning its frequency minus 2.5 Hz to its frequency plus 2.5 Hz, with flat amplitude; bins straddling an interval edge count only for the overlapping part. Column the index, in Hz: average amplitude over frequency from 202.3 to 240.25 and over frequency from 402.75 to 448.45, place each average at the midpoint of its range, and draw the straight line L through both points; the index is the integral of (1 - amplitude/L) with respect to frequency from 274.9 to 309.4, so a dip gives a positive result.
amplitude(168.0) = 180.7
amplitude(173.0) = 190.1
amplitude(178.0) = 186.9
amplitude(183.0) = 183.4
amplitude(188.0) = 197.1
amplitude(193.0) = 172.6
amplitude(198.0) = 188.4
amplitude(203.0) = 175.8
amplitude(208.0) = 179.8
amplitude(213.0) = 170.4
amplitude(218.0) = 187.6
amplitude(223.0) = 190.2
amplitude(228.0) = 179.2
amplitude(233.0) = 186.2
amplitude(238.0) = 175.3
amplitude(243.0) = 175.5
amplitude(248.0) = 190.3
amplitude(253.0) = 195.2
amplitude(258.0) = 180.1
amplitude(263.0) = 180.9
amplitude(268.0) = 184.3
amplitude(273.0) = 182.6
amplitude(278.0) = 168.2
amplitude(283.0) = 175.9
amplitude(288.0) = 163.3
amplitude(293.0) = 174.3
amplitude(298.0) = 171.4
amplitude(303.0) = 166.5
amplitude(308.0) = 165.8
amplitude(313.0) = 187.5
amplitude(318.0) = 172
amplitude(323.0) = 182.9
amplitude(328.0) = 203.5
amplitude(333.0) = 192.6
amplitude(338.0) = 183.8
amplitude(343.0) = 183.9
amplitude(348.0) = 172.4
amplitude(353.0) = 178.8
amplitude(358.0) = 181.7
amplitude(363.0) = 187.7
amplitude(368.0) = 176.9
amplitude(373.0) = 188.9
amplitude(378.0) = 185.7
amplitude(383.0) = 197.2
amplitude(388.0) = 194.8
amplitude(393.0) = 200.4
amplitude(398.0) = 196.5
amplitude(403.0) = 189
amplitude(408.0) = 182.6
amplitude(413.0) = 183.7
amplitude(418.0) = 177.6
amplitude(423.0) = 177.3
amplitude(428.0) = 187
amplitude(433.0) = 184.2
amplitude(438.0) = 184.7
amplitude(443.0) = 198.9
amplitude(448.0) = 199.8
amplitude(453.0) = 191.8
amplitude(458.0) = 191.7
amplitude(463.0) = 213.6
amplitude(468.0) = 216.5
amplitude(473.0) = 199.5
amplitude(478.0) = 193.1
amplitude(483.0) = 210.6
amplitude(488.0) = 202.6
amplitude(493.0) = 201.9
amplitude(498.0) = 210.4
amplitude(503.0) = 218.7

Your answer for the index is 2.4 Hz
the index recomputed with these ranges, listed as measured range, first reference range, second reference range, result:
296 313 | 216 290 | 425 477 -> 1.32 Hz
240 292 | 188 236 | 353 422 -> 1.17 Hz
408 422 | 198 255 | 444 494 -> 1.21 Hz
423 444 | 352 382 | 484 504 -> 1.06 Hz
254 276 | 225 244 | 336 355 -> -0.36 Hz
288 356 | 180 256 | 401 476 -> 2.98 Hz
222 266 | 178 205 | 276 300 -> -1.68 Hz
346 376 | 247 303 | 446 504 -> 1.24 Hz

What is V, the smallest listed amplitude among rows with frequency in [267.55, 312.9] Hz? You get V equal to 163.3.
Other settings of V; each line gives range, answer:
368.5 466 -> 177.3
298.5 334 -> 165.8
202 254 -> 170.4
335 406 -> 172.4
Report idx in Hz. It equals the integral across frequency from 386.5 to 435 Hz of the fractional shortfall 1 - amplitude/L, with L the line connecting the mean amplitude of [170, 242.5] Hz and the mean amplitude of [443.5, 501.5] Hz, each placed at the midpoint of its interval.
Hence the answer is 2.71 Hz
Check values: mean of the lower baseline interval 183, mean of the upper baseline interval 203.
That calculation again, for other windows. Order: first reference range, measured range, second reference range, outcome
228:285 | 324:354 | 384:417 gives 0.1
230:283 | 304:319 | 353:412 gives 0.8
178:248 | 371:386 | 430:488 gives 0.2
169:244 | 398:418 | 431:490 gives 1.0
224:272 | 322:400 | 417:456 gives -0.8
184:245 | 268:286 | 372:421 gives 0.8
